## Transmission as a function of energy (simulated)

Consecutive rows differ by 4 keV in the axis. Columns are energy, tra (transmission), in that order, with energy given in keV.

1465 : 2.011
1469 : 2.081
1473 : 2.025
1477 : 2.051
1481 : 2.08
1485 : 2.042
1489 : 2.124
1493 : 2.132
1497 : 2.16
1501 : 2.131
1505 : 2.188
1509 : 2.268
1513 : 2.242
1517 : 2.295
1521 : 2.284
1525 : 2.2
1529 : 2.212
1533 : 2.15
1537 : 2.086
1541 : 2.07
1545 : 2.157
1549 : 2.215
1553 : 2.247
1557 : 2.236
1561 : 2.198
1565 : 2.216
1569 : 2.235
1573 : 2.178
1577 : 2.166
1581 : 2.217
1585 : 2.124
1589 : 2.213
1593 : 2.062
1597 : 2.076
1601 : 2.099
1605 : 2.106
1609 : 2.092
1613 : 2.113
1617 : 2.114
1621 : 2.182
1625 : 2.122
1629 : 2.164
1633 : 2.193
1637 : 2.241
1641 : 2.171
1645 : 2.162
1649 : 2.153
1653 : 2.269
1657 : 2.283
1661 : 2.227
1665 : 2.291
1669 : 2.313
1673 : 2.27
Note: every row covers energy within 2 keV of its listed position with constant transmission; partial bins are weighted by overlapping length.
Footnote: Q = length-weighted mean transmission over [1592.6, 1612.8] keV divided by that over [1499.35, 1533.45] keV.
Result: 0.94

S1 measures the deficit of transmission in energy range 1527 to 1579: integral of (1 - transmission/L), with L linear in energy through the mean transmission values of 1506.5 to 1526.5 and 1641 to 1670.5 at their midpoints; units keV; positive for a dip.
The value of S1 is 1.6 keV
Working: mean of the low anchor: 2.26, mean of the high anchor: 2.24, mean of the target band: 2.18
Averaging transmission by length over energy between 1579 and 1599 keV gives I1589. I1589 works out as 2.14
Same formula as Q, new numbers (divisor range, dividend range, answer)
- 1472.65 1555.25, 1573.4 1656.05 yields 1.00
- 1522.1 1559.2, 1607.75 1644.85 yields 0.99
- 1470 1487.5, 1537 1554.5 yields 1.05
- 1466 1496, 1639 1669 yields 1.07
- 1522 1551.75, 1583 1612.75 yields 0.98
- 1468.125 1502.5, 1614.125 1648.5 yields 1.04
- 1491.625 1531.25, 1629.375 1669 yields 1.01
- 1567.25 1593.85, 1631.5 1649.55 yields 1.01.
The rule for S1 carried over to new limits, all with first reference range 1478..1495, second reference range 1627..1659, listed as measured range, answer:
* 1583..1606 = 0.6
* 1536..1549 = 0.1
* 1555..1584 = -0.7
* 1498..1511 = -0.5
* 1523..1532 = -0.3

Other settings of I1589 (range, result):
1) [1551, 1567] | 2.22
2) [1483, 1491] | 2.08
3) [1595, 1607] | 2.09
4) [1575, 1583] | 2.19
